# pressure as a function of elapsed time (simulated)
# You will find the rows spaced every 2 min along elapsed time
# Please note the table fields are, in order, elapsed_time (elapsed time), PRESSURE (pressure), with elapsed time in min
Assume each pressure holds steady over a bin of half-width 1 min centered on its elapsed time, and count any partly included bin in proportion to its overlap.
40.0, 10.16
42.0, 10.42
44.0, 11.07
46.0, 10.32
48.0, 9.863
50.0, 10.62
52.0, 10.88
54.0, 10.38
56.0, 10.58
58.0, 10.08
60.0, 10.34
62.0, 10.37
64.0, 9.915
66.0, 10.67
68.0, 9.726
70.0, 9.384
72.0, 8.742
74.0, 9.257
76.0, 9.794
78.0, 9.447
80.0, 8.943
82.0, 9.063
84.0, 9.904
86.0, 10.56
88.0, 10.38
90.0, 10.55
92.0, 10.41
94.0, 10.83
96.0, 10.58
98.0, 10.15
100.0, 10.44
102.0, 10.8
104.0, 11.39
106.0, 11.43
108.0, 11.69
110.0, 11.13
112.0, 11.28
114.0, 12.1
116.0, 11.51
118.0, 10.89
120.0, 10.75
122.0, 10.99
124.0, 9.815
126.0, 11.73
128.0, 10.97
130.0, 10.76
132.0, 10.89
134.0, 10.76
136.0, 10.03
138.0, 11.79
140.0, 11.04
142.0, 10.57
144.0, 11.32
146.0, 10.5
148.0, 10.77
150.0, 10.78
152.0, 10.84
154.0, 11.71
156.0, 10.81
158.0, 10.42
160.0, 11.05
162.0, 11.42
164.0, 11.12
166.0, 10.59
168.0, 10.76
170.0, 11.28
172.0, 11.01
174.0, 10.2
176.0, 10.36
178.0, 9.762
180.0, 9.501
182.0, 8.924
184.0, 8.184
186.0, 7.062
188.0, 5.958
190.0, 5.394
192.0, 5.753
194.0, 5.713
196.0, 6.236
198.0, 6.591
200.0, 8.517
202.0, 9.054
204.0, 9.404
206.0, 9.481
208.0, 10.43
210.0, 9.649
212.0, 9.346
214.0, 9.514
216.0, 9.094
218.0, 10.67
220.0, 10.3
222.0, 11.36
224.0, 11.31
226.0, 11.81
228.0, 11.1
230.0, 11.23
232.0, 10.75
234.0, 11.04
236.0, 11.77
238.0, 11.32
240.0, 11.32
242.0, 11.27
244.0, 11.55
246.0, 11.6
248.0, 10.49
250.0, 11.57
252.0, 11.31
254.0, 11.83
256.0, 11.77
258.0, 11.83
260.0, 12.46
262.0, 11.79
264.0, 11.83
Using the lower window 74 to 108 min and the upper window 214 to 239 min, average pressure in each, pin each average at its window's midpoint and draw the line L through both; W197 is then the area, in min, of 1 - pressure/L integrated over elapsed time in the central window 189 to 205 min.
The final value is 5.50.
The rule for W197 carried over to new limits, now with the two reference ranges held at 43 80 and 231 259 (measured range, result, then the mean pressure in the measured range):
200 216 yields 2.4 min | 9.46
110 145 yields -1.6 min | 11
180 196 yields 6.0 min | 6.86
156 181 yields 0.5 min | 10.6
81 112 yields -1.0 min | 10.6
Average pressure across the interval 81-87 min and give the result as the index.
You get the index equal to 9.84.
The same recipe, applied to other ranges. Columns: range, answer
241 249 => 11.2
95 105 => 10.7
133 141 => 10.9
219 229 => 11.2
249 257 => 11.6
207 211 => 10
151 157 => 11.1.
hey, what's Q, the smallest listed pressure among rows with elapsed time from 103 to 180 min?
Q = 9.501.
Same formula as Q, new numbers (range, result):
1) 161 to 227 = 5.394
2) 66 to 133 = 8.742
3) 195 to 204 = 6.236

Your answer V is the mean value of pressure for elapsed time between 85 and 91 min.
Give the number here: 10.5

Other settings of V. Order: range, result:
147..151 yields 10.8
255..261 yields 12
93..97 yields 10.7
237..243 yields 11.3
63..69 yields 10.1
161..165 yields 11.3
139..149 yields 10.8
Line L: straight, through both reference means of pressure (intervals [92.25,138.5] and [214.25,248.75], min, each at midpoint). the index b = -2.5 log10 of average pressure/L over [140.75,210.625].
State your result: 0.163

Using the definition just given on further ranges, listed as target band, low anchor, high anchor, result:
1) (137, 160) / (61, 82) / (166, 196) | -0.23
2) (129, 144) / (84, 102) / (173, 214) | -0.14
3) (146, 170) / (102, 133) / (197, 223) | -0.05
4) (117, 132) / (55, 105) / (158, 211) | -0.13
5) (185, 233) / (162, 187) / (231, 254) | 0.19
